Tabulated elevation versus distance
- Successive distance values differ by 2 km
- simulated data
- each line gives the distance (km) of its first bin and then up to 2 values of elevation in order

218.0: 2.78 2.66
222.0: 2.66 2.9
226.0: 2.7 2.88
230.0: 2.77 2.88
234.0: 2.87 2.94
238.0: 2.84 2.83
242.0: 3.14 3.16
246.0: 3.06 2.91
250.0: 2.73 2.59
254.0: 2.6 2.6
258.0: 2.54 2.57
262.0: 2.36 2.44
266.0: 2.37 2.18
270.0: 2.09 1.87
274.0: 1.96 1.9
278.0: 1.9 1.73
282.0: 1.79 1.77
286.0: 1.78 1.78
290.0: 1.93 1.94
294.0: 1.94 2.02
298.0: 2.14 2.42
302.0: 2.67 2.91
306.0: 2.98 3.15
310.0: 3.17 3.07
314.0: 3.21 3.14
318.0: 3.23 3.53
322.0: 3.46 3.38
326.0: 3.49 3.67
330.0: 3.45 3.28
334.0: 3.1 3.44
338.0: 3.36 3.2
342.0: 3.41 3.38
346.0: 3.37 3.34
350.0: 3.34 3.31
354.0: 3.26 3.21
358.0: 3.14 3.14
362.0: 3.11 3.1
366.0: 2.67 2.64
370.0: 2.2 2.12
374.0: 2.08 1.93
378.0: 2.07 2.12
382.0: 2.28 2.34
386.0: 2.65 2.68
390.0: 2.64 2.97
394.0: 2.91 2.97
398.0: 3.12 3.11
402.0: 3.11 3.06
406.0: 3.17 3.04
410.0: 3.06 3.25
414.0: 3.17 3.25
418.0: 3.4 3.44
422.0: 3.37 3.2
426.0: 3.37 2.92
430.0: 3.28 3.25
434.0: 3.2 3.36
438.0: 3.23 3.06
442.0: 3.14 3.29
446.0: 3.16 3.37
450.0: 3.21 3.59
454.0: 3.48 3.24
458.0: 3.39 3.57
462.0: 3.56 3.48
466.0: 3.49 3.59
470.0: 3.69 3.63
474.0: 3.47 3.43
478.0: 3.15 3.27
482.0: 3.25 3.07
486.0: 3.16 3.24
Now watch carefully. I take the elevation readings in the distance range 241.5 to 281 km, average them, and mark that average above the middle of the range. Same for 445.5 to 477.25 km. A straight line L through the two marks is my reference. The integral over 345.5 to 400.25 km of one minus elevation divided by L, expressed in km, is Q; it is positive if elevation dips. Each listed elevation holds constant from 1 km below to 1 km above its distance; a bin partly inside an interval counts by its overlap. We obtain 4.14 km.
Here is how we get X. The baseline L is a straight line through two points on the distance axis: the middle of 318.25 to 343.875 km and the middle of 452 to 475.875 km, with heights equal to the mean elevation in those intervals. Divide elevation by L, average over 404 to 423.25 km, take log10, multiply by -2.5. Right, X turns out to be 0.08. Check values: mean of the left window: 3.39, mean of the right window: 3.51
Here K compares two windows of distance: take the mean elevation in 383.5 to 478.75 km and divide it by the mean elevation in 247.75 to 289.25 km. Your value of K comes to 1.5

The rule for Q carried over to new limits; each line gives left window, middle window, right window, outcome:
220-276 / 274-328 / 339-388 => 3.0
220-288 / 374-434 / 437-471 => 4.6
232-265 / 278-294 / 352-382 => 5.3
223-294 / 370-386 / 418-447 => 4.4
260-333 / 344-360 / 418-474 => -2.4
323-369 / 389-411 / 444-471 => 2.2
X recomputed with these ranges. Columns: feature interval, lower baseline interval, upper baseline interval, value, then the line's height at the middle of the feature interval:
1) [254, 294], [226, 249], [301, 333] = 0.42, 3.07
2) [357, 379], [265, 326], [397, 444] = 0.13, 2.89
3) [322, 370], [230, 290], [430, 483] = -0.15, 2.83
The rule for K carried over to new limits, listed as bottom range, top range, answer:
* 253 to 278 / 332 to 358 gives 1.45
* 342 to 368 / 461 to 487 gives 1.07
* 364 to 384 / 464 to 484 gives 1.50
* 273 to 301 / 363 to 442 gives 1.50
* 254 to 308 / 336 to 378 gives 1.34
